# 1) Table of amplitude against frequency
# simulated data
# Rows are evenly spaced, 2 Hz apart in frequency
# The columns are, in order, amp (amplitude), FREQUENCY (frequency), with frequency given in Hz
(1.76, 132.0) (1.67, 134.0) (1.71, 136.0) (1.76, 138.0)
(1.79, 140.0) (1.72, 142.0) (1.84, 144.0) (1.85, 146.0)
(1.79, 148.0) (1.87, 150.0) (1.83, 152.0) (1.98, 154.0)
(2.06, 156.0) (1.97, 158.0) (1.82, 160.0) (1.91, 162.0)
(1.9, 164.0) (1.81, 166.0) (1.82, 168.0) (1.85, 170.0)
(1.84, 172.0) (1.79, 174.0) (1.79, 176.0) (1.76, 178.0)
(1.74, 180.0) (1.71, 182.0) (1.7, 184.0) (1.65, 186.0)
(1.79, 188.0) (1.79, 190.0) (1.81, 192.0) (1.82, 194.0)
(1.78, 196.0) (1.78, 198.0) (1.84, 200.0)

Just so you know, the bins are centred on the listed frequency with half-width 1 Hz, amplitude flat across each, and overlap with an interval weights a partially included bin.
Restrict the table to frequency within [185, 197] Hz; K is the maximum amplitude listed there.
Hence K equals 1.82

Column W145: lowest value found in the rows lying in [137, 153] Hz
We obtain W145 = 1.72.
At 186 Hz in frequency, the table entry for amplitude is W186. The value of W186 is 1.65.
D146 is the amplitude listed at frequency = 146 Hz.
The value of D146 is 1.85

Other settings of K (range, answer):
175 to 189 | 1.79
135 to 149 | 1.85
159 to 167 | 1.91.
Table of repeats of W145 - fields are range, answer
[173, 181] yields 1.74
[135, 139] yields 1.71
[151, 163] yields 1.82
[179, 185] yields 1.7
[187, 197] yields 1.78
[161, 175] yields 1.79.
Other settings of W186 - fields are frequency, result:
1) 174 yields 1.79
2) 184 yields 1.7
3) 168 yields 1.82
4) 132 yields 1.76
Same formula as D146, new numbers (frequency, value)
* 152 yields 1.83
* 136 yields 1.71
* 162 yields 1.91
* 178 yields 1.76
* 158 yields 1.97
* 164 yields 1.9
